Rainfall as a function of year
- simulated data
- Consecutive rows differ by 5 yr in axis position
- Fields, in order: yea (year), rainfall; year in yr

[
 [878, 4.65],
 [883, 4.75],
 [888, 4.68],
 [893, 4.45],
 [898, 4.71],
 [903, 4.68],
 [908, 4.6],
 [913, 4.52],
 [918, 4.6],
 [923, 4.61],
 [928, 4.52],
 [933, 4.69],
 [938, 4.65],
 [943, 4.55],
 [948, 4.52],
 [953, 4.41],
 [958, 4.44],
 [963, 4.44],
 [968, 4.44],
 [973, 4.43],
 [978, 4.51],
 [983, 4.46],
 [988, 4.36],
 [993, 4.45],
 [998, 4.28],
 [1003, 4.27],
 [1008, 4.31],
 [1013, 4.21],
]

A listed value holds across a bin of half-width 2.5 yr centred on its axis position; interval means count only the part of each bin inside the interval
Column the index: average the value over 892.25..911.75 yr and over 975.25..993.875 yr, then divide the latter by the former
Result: 1.0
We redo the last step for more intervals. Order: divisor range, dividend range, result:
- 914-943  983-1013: 0.94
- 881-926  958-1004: 0.95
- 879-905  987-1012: 0.93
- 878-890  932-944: 0.99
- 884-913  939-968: 0.97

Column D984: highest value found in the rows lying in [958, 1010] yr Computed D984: 4.51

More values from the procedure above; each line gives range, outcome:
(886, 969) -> 4.71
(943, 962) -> 4.55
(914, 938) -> 4.69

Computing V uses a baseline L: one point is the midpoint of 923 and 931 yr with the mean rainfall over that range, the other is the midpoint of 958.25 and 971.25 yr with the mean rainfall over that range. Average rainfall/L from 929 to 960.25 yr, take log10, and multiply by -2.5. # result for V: -0.01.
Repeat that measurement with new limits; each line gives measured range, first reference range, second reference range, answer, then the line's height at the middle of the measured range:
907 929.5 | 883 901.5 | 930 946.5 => 0.01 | 4.63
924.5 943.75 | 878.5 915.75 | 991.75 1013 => -0.02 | 4.52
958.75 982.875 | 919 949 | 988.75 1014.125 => 0.00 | 4.44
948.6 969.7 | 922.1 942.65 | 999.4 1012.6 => 0.01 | 4.49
